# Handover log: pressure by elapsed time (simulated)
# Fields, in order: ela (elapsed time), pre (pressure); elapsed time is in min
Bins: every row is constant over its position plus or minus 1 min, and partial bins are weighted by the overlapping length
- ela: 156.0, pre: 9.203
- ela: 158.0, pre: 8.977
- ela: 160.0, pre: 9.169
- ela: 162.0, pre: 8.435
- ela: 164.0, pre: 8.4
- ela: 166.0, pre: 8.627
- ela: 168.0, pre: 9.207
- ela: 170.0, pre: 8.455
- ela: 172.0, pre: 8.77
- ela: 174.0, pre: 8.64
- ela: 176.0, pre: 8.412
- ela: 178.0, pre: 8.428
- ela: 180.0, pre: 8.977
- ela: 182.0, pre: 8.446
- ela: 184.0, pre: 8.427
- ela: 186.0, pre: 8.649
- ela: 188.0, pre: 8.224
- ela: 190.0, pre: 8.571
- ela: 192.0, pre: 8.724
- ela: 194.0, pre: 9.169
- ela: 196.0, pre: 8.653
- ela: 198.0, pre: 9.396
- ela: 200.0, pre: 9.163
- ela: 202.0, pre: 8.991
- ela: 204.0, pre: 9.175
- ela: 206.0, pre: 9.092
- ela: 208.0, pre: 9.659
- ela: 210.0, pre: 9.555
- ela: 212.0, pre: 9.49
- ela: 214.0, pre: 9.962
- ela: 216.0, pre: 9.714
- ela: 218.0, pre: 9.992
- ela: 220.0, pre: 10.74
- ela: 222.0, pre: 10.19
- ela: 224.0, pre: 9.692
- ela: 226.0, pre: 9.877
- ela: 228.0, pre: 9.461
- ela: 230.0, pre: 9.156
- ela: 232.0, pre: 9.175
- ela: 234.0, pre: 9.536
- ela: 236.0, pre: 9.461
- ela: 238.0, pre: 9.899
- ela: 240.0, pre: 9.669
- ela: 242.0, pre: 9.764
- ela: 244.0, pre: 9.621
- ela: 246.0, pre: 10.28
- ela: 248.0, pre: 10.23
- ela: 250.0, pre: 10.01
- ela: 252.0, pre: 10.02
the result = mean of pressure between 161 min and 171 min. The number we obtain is 8.62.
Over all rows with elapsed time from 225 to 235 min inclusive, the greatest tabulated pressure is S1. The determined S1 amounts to 9.877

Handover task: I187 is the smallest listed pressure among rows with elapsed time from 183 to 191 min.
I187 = 8.224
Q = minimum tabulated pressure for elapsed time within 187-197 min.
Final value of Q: 8.224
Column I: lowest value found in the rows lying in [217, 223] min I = 9.992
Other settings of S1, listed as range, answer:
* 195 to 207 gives 9.396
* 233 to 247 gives 10.28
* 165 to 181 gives 9.207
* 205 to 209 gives 9.659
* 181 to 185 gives 8.446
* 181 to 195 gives 9.169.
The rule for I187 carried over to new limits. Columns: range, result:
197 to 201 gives 9.163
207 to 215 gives 9.49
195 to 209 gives 8.653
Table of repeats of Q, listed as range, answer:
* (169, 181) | 8.412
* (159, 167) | 8.4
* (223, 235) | 9.156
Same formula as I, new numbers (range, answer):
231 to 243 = 9.175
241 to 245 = 9.621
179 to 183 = 8.446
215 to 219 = 9.714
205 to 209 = 9.092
